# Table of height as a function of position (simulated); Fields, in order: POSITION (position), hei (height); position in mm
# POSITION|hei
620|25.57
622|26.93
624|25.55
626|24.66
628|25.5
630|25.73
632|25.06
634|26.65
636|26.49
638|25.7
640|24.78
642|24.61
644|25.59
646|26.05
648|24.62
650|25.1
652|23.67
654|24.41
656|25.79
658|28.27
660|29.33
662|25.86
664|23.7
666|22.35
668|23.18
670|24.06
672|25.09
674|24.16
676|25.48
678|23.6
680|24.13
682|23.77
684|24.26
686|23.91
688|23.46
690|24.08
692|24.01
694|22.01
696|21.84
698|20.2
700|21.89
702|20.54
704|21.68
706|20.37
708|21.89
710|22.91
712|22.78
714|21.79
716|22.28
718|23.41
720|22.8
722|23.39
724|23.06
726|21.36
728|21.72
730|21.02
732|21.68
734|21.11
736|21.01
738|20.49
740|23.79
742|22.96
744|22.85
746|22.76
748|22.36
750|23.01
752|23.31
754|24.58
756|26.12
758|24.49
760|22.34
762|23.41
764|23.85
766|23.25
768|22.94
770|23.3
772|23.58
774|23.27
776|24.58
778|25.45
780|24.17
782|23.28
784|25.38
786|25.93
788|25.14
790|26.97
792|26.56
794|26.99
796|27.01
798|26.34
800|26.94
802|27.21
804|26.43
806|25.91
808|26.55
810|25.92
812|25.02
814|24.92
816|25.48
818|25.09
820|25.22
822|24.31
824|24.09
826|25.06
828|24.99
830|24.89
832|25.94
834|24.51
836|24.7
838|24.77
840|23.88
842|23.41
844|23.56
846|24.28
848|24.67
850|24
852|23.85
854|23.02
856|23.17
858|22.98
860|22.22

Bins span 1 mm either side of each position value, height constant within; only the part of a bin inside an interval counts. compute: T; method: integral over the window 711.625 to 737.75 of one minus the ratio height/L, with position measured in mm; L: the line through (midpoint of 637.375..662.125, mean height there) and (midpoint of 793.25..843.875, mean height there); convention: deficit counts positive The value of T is 3.58 mm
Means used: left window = 25.7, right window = 25.4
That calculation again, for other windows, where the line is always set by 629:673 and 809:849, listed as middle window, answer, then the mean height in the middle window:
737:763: 1.8 mm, 23.3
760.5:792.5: 0.7 mm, 24.4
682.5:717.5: 3.8 mm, 22.4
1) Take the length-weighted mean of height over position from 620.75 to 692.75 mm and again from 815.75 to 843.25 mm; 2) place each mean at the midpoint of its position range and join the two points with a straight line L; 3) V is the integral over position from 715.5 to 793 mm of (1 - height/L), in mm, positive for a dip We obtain 4.4 mm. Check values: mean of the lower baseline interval 25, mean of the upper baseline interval 24.7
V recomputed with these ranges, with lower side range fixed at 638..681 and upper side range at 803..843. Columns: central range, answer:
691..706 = 2.0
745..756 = 0.7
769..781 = 0.5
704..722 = 1.9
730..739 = 1.4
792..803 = -0.8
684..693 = 0.4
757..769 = 0.8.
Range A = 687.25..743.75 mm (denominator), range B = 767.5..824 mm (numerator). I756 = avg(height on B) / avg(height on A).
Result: 1.1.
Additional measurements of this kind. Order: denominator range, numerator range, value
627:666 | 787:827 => 1.01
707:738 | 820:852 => 1.11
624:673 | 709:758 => 0.90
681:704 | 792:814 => 1.16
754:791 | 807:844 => 1.02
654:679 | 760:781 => 0.95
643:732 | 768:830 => 1.08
